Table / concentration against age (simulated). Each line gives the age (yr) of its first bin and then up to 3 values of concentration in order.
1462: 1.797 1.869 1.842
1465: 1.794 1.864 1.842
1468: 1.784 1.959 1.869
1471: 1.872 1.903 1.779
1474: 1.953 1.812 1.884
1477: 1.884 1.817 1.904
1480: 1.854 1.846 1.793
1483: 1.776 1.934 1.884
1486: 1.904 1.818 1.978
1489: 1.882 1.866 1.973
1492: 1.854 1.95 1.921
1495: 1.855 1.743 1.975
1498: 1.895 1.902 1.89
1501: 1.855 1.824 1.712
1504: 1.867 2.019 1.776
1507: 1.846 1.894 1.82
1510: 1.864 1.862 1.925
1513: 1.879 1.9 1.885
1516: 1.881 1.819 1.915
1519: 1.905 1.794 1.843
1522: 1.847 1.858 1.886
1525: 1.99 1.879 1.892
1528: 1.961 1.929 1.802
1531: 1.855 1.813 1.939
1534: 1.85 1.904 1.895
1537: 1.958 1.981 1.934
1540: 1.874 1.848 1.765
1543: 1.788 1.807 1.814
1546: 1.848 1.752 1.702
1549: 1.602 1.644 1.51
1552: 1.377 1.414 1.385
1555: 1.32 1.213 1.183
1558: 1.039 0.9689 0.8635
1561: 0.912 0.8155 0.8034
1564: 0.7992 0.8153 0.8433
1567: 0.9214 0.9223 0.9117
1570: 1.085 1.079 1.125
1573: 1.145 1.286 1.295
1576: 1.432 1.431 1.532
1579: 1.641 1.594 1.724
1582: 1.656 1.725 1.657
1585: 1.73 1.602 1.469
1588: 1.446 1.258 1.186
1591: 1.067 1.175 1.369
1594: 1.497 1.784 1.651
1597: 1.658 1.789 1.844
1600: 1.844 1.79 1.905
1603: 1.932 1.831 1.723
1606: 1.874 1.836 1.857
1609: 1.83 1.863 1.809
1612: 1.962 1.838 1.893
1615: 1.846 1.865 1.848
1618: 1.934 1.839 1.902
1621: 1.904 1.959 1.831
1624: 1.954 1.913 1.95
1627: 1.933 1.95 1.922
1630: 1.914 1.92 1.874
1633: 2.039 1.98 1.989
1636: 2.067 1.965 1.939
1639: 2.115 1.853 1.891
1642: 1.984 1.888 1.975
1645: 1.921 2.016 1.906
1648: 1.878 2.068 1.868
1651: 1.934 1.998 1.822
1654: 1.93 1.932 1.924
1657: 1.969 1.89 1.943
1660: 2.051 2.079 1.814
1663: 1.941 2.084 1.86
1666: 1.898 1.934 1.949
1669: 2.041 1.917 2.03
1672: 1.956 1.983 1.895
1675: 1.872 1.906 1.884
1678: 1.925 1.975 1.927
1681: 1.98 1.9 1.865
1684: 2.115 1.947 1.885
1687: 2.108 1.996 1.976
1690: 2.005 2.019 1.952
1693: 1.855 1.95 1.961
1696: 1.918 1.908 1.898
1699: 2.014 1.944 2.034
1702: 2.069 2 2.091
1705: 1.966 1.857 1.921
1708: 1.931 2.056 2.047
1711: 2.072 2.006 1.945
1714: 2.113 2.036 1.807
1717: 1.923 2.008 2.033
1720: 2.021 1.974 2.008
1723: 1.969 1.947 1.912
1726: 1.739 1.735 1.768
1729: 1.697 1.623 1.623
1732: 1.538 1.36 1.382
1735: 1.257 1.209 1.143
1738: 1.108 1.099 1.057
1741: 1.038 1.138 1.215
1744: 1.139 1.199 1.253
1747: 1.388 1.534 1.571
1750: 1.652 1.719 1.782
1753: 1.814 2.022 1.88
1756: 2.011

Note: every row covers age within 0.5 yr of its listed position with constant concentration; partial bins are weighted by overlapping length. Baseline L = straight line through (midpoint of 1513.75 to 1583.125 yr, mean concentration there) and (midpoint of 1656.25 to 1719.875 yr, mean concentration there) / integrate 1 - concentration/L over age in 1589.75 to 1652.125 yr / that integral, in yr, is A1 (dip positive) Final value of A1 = -2.9 yr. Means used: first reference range 1.55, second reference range 1.97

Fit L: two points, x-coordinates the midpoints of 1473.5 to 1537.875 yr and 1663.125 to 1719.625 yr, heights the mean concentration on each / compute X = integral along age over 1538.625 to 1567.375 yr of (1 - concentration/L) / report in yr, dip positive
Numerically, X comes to 8.1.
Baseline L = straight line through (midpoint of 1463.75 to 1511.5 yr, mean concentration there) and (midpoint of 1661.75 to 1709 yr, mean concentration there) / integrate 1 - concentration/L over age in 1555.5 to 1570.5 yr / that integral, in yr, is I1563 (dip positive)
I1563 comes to 7.6 yr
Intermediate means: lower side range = 1.87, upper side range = 1.96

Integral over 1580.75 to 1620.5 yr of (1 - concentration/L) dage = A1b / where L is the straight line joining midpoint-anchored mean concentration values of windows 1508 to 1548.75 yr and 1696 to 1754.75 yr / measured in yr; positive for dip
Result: 2.2 yr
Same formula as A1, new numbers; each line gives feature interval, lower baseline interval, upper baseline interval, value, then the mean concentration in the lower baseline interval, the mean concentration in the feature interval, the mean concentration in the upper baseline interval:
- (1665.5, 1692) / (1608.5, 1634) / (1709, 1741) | -2.4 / 1.9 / 1.96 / 1.71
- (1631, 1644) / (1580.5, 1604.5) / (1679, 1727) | -1.6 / 1.61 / 1.96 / 1.97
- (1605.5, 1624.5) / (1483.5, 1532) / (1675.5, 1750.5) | -0.5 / 1.88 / 1.88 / 1.77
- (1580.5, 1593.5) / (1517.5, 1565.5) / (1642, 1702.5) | 2.0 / 1.61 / 1.47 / 1.95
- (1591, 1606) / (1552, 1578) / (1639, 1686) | -3.2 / 1.09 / 1.68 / 1.94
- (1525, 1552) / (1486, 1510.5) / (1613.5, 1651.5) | 1.0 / 1.87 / 1.82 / 1.93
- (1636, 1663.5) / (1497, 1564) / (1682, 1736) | -1.7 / 1.71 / 1.95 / 1.9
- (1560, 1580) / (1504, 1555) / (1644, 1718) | 8.1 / 1.82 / 1.1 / 1.96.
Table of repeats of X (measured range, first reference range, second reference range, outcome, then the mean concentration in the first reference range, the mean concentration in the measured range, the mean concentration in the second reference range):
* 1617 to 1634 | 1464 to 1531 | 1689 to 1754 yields -1.2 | 1.87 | 1.92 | 1.74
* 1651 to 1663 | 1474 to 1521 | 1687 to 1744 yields -0.9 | 1.87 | 1.94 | 1.78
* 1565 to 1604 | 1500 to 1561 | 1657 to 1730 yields 8.0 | 1.74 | 1.44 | 1.95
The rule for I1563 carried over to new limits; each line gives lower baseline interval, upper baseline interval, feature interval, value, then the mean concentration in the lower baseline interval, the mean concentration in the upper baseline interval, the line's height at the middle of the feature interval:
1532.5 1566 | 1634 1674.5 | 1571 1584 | 1.2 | 1.48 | 1.95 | 1.61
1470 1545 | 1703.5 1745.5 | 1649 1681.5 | -3.9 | 1.87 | 1.68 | 1.74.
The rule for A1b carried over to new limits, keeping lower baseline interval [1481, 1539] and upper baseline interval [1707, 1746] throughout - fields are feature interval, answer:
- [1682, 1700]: -2.9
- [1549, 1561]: 3.7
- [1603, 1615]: -0.5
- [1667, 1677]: -1.4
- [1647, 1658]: -1.3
